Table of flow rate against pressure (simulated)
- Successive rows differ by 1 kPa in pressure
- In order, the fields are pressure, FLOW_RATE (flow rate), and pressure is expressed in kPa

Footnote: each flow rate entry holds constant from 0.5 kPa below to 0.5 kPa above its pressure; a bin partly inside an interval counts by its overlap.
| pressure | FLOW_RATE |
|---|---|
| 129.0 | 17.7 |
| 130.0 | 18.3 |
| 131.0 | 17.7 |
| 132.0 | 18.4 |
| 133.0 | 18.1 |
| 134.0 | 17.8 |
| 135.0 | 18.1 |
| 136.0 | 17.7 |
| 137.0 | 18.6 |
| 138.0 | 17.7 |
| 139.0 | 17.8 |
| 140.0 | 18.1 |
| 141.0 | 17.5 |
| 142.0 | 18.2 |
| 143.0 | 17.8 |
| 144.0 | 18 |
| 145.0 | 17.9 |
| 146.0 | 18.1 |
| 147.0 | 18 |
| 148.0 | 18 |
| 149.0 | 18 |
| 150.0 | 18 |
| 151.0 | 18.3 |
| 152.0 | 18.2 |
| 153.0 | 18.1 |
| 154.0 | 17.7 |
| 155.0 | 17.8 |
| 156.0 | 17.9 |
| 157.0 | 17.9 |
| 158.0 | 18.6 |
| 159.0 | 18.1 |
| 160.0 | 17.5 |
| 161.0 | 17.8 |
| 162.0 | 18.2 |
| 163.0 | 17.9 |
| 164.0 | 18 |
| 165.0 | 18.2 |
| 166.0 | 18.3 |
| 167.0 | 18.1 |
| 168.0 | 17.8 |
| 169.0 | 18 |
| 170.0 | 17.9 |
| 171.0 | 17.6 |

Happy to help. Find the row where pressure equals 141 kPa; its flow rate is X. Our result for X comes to 17.5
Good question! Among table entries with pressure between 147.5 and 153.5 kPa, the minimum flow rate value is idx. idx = 18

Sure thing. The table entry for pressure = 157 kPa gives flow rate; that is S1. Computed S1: 17.9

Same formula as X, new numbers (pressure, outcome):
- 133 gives 18.1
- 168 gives 17.8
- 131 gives 17.7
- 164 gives 18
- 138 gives 17.7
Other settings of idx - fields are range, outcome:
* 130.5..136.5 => 17.7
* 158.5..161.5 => 17.5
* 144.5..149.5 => 17.9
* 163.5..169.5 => 17.8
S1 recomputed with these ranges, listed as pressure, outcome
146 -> 18.1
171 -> 17.6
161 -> 17.8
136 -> 17.7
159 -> 18.1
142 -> 18.2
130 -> 18.3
